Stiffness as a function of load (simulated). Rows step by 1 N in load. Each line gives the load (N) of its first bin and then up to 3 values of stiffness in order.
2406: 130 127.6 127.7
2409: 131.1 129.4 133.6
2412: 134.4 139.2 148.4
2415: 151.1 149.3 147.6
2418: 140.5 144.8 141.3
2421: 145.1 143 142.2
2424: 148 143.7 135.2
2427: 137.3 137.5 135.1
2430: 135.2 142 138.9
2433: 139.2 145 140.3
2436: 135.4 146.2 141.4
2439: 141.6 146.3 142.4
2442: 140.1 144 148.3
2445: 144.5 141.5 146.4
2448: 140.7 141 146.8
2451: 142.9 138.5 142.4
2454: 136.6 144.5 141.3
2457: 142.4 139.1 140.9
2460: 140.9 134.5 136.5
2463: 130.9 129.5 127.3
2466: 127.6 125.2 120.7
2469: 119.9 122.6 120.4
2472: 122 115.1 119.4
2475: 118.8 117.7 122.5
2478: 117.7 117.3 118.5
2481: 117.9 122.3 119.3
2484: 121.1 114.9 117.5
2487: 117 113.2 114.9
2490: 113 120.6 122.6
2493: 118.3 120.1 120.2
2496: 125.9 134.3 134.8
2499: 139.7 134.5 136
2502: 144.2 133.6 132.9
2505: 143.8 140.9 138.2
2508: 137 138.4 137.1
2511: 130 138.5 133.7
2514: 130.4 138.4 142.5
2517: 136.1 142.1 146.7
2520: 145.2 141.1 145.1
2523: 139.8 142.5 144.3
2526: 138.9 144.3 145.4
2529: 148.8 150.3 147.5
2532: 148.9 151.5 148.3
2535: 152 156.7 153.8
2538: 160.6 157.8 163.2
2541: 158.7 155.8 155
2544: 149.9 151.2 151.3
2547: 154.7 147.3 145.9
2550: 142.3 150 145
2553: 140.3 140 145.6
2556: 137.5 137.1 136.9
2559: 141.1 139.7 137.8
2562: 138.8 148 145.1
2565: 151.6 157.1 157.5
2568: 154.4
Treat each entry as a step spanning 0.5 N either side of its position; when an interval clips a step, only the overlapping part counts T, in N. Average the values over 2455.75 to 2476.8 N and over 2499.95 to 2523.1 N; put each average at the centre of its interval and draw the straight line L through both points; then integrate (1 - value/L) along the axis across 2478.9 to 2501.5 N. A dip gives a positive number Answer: 1.9 N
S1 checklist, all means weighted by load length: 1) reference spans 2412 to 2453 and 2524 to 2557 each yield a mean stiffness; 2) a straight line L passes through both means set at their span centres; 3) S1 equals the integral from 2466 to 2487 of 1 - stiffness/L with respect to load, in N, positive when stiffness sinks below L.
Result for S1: 3.68 N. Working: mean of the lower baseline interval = 142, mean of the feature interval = 120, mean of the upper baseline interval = 149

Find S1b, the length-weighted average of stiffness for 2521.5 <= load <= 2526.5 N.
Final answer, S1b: 142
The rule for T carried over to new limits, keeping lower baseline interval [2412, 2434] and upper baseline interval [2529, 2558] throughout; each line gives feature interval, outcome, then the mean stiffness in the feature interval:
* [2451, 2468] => 1.0 N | 136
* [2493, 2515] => 1.9 N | 134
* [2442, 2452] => 0.0 N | 144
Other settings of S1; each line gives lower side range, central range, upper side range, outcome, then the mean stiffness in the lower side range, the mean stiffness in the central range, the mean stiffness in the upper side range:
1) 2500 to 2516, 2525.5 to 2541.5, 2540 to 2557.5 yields -0.9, 137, 152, 148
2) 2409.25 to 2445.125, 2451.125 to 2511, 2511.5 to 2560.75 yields 6.5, 141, 128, 146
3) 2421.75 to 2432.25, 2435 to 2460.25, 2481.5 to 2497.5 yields -1.7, 140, 142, 120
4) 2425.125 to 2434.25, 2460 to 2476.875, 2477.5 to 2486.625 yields -0.1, 138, 125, 118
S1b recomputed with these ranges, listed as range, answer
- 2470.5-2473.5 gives 119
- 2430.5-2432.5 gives 140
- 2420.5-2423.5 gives 143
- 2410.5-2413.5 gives 136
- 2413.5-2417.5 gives 149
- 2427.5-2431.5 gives 137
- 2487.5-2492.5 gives 117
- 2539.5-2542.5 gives 159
